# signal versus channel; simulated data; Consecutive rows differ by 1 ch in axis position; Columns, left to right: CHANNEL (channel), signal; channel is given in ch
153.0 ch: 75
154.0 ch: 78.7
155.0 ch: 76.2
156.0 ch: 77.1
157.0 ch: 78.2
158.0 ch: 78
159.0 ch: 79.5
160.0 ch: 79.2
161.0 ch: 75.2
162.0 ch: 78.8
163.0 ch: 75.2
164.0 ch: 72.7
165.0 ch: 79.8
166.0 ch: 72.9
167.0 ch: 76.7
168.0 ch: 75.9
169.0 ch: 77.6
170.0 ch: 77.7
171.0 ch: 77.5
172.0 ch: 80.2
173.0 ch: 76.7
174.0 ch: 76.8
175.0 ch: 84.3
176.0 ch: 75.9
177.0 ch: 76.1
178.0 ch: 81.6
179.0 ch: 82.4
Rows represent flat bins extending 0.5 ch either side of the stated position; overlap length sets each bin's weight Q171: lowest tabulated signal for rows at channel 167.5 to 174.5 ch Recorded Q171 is 75.9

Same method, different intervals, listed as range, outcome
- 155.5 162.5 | 75.2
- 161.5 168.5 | 72.7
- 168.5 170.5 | 77.6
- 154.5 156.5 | 76.2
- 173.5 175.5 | 76.8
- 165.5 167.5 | 72.9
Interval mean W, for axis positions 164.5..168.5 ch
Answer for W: 76.3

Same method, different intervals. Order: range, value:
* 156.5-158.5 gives 78.1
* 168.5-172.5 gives 78.2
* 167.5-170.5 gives 77.1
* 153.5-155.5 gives 77.5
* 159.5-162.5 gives 77.7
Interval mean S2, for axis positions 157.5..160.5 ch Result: 78.9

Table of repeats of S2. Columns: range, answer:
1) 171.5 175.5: 79.5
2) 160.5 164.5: 75.5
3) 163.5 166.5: 75.1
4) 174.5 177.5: 78.8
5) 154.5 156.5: 76.7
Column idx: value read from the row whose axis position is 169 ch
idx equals 77.6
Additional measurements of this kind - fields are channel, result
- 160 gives 79.2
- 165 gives 79.8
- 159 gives 79.5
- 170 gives 77.7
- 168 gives 75.9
